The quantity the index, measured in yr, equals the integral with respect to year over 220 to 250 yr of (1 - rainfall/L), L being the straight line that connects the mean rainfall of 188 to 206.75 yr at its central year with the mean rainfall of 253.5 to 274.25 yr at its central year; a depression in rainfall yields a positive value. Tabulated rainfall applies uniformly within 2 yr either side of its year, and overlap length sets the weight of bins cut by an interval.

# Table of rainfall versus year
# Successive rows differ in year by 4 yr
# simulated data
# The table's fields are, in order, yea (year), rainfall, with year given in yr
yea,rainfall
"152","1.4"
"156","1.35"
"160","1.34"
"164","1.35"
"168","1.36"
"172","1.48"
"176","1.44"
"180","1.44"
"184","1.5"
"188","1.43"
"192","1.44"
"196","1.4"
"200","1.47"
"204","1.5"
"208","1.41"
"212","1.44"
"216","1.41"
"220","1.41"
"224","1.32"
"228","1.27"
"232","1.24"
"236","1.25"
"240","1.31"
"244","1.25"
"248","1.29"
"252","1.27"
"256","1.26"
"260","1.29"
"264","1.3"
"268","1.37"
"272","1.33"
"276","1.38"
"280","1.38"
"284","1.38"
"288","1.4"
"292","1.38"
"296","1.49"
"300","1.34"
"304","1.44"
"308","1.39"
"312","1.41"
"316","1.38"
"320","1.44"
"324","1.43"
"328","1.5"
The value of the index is 1.9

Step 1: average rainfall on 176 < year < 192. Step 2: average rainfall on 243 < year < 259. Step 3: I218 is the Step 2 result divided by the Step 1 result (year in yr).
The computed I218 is 0.87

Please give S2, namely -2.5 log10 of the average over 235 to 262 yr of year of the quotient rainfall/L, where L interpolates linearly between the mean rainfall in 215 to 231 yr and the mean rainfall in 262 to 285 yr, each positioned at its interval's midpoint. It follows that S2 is 0.06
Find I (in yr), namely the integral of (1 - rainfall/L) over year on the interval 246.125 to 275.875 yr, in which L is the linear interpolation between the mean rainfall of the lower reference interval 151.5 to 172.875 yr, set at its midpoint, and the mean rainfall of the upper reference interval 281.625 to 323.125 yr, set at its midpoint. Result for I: 1.9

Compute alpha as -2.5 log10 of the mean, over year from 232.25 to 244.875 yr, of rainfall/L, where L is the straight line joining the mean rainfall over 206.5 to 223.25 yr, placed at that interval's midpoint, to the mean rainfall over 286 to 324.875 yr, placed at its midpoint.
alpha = 0.12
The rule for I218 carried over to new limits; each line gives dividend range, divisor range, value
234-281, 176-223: 0.91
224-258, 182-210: 0.88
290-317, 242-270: 1.09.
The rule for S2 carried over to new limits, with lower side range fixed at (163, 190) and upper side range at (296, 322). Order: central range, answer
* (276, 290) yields 0.020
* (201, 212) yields -0.021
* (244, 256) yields 0.118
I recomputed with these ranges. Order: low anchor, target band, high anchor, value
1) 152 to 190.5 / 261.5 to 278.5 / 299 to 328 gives 0.8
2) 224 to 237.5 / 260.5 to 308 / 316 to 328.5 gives -0.4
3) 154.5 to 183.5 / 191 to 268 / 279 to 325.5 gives 3.3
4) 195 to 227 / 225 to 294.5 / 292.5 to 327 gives 4.9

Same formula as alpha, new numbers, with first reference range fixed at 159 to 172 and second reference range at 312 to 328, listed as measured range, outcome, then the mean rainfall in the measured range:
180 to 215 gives -0.05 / 1.45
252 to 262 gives 0.11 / 1.27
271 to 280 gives 0.04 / 1.36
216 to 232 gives 0.05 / 1.33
